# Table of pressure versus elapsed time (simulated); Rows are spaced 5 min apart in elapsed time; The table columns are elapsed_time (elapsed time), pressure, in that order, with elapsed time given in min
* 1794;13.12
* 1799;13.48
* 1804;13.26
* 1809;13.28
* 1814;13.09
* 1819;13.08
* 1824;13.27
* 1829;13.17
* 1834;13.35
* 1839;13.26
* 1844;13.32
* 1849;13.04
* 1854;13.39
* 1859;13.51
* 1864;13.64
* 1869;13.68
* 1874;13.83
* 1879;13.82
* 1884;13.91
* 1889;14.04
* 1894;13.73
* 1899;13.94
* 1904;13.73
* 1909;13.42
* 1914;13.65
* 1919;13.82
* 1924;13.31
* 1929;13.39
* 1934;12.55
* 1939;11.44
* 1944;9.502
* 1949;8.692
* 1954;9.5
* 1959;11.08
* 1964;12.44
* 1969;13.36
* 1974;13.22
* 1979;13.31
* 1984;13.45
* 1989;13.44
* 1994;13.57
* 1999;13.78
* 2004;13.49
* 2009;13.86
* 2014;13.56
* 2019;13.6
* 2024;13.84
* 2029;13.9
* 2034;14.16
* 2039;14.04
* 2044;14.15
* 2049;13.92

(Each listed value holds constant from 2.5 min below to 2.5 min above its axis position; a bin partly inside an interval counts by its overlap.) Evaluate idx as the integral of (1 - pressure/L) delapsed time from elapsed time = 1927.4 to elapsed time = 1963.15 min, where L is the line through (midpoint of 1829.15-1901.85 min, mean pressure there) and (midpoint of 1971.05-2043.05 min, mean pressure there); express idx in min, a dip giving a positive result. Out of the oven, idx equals 7.2 min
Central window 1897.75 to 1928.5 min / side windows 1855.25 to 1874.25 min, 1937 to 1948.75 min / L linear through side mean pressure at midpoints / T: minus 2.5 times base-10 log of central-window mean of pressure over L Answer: -0.19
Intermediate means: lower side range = 13.6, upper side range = 10.1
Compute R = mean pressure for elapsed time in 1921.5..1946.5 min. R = 12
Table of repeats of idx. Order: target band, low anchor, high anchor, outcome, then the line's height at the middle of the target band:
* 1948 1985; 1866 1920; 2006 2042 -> 5.0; 13.8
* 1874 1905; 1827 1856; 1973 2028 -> -1.2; 13.4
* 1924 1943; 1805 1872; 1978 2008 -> 1.6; 13.5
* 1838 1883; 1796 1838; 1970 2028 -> -0.7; 13.3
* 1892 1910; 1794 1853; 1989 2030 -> -0.4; 13.4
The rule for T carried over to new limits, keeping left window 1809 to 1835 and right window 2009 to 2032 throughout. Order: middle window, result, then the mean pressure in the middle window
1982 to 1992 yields 0.02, 13.5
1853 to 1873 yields -0.02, 13.6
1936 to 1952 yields 0.33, 9.95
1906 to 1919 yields -0.01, 13.6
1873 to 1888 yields -0.04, 13.9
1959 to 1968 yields 0.12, 12.2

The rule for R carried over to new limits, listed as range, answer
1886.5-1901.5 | 13.9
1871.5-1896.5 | 13.9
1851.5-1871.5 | 13.6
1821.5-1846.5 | 13.3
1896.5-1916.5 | 13.7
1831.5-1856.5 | 13.3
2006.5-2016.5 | 13.7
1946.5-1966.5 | 10.4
